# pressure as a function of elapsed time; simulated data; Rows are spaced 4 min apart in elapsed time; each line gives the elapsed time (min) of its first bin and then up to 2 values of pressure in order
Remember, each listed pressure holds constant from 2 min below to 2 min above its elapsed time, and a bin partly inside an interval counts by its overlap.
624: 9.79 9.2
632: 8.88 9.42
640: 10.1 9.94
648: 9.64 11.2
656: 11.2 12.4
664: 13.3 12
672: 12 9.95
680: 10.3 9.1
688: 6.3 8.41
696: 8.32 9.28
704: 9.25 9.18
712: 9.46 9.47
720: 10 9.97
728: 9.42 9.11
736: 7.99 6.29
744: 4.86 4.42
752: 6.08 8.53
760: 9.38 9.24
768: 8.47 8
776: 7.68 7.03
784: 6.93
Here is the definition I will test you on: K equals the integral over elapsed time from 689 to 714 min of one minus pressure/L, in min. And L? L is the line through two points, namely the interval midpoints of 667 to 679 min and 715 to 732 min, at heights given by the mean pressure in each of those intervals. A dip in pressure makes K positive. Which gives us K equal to 3.5 min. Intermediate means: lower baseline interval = 11.2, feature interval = 8.88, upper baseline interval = 9.66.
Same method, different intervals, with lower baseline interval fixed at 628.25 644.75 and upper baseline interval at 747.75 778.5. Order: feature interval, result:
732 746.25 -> 2.59 min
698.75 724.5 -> -2.83 min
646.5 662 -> -3.12 min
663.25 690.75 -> -3.71 min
